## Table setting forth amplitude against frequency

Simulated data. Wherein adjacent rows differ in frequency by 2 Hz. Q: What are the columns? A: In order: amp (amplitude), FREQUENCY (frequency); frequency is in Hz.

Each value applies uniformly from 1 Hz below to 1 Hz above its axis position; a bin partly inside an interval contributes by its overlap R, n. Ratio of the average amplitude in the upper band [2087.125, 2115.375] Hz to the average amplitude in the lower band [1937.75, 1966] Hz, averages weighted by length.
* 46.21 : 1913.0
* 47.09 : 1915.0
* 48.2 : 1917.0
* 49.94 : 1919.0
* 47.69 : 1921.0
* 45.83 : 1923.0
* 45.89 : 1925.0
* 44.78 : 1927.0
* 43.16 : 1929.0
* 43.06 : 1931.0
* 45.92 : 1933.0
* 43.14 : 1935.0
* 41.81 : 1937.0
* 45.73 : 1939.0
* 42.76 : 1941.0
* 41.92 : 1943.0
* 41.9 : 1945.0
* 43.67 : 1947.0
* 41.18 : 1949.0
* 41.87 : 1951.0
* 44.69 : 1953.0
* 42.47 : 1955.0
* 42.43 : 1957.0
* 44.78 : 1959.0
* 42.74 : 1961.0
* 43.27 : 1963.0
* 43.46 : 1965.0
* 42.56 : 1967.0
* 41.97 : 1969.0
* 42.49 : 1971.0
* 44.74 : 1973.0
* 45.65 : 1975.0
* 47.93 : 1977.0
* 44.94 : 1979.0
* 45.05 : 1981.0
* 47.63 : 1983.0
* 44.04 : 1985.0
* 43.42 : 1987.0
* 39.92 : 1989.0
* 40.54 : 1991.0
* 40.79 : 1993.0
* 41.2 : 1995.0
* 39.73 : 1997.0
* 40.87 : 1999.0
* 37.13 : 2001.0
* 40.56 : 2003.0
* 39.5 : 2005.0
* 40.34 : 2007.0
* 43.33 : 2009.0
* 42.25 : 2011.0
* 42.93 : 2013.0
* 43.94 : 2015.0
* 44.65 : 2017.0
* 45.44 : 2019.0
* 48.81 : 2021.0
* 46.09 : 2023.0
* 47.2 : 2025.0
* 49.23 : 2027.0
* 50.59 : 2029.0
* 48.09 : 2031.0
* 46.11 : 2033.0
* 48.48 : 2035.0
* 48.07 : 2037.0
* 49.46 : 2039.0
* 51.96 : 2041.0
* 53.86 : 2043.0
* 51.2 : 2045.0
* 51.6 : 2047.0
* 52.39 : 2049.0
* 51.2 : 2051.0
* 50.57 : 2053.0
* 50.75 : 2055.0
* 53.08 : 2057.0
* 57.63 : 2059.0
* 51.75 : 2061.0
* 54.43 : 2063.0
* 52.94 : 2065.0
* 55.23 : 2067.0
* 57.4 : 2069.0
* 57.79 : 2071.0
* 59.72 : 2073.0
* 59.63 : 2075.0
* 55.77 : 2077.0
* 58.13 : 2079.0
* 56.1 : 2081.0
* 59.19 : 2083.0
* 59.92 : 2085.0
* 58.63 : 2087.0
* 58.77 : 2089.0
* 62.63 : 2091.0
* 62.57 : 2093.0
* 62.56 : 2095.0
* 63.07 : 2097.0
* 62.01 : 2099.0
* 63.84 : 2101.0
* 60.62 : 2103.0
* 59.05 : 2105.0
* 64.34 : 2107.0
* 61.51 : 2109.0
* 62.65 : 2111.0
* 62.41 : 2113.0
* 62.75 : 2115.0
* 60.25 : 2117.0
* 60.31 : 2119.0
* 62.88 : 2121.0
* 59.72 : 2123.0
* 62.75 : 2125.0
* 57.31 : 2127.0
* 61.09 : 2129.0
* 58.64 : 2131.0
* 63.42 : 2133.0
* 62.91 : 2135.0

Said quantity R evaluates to 1.44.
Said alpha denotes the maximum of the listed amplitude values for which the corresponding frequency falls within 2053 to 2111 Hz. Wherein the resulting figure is 64.34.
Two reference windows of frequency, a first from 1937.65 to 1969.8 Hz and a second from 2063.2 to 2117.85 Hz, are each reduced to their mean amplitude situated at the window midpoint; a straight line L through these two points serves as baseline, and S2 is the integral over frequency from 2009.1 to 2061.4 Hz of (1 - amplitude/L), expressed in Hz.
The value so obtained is 4.05 Hz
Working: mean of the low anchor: 43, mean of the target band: 49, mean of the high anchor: 59.9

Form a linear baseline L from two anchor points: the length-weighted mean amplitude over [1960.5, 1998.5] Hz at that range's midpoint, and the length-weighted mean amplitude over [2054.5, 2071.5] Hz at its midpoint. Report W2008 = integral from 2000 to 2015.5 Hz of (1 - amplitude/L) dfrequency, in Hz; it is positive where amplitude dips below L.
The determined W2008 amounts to 2.0 Hz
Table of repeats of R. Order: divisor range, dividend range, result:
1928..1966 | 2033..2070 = 1.21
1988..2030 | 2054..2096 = 1.33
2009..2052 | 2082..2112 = 1.28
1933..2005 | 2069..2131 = 1.41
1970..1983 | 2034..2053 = 1.12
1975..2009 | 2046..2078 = 1.29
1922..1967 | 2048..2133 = 1.35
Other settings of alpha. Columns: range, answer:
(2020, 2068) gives 57.63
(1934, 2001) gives 47.93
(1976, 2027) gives 49.23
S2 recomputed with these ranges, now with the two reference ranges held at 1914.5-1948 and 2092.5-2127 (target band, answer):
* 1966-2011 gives 6.9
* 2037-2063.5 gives 1.9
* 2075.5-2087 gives 0.2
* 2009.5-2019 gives 1.6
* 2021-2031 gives 1.0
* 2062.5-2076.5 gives 0.3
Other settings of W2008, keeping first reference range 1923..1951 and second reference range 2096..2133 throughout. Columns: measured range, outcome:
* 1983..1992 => 1.1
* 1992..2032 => 5.9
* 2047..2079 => 0.9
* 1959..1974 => 1.1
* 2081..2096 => -0.4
